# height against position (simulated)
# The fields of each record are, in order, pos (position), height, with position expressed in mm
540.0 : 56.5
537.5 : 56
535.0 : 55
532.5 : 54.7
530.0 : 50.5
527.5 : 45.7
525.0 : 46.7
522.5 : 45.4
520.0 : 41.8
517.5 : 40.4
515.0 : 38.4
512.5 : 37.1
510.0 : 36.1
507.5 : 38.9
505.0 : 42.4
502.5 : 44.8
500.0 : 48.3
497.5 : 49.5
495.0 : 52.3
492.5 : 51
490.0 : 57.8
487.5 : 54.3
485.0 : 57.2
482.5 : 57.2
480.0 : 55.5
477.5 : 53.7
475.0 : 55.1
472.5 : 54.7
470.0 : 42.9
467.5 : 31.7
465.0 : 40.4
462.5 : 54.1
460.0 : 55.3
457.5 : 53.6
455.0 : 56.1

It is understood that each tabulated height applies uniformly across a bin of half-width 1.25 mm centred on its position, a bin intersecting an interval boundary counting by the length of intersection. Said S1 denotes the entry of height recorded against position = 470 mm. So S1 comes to 42.9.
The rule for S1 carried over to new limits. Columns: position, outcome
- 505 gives 42.4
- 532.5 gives 54.7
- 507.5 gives 38.9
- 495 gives 52.3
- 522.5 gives 45.4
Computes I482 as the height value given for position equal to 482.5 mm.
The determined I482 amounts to 57.2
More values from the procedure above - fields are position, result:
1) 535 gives 55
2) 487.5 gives 54.3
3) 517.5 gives 40.4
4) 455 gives 56.1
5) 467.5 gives 31.7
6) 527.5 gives 45.7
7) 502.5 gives 44.8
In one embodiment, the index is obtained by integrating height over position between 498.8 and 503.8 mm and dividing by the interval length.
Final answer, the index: 46.5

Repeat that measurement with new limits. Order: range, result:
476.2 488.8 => 55.6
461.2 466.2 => 47.4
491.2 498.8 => 51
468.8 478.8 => 51.7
